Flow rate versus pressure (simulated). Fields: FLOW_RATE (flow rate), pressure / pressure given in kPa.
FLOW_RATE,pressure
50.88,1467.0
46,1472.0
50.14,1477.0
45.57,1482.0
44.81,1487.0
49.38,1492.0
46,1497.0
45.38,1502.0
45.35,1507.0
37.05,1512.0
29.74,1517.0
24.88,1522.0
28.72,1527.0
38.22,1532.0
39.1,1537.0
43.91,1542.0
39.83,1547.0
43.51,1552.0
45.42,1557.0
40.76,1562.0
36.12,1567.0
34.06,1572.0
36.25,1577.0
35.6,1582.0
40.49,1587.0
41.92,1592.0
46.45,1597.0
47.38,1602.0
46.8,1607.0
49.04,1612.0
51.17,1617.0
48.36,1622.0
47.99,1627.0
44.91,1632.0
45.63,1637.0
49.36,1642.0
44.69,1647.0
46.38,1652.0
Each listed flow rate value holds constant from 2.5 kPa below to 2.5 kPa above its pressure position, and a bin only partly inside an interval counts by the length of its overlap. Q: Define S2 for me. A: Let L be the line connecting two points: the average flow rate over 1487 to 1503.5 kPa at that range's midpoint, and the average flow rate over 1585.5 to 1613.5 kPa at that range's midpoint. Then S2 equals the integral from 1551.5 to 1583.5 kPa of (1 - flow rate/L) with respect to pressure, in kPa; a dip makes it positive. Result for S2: 5.0 kPa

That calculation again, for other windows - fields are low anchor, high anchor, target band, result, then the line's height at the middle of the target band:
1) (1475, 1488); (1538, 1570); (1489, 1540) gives 6.90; 44.4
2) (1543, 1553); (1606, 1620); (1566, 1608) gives 5.30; 46.2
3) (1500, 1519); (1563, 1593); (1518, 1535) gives 3.56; 38.9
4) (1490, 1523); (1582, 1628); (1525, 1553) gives 2.22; 42.1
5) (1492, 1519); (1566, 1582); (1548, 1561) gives -2.20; 37.2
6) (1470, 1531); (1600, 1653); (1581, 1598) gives 1.66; 45.6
